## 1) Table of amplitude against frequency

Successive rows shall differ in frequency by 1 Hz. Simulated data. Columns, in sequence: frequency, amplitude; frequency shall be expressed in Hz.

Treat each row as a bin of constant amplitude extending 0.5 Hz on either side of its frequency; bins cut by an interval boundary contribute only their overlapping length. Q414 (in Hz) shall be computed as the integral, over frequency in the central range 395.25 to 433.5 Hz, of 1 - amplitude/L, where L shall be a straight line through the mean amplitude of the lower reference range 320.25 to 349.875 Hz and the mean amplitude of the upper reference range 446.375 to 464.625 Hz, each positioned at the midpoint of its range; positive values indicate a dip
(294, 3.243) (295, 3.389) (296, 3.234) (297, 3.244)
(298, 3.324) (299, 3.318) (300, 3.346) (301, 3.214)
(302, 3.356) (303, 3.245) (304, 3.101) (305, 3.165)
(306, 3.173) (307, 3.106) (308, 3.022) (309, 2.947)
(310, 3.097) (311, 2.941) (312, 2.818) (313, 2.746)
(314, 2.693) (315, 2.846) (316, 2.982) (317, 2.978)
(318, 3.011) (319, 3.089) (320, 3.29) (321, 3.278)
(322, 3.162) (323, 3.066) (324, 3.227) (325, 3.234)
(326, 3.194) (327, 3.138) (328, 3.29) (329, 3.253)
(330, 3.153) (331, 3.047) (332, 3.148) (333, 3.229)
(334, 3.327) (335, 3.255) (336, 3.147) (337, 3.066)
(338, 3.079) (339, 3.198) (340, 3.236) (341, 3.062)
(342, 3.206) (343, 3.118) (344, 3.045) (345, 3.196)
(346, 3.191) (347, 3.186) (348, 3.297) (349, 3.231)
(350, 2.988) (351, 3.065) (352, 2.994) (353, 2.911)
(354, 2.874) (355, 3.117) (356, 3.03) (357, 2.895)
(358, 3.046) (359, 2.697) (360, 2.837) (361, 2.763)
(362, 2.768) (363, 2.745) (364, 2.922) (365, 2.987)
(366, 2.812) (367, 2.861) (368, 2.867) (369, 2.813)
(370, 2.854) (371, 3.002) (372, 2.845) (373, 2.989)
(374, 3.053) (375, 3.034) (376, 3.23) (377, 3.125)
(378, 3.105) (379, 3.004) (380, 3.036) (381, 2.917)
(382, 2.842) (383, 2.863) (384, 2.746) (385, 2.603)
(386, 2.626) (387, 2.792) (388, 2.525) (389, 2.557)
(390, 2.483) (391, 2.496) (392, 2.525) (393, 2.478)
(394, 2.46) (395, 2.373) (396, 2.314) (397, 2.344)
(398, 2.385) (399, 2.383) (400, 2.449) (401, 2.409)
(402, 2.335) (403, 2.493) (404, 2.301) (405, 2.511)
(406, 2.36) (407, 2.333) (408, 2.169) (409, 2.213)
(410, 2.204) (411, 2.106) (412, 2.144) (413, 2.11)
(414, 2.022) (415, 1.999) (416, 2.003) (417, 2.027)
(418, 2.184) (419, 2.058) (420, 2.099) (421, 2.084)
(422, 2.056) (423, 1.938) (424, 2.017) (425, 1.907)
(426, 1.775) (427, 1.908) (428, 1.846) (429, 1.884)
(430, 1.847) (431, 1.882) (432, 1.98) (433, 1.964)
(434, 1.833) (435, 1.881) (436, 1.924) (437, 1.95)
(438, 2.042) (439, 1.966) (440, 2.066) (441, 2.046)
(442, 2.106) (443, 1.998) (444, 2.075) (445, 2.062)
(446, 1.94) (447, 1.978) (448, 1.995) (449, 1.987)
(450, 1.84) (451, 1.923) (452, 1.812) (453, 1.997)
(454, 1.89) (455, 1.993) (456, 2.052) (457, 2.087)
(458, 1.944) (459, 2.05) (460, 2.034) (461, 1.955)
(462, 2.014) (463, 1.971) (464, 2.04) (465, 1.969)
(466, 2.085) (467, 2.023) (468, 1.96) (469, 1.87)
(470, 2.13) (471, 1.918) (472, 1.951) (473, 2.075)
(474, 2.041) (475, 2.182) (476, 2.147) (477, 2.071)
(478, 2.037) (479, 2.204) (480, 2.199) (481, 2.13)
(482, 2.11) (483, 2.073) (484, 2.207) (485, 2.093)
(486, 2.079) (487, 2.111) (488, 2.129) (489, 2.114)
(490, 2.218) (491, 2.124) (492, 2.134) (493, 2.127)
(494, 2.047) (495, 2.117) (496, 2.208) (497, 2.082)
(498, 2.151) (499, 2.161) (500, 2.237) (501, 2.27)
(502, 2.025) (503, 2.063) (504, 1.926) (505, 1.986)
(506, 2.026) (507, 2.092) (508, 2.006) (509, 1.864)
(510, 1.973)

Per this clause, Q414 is 4.1 Hz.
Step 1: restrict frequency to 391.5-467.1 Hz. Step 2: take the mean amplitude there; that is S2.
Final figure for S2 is 2.08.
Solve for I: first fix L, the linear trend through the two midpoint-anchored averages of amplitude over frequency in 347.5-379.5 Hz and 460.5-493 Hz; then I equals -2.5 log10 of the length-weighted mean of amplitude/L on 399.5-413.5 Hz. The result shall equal 0.15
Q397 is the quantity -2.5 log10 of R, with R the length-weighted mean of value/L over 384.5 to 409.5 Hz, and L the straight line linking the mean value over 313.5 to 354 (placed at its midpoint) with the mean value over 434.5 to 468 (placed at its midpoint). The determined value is 0.03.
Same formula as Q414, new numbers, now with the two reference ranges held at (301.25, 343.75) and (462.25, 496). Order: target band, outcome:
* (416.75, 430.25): 2.62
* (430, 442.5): 2.11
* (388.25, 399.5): 0.87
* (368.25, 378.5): -0.83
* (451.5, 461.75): 1.14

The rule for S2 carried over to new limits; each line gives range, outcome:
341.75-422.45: 2.67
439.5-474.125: 2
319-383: 3.06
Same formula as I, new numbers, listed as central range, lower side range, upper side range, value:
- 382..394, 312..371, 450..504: 0.04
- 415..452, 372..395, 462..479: 0.19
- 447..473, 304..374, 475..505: 0.16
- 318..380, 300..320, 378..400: -0.09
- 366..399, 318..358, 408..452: -0.06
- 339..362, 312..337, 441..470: -0.06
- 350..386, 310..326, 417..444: -0.14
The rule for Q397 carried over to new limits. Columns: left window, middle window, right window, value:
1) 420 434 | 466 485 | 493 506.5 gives -0.02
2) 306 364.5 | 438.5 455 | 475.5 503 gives 0.20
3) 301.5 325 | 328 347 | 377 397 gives -0.08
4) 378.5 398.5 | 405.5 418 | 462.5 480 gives 0.15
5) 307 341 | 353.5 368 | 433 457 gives -0.05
